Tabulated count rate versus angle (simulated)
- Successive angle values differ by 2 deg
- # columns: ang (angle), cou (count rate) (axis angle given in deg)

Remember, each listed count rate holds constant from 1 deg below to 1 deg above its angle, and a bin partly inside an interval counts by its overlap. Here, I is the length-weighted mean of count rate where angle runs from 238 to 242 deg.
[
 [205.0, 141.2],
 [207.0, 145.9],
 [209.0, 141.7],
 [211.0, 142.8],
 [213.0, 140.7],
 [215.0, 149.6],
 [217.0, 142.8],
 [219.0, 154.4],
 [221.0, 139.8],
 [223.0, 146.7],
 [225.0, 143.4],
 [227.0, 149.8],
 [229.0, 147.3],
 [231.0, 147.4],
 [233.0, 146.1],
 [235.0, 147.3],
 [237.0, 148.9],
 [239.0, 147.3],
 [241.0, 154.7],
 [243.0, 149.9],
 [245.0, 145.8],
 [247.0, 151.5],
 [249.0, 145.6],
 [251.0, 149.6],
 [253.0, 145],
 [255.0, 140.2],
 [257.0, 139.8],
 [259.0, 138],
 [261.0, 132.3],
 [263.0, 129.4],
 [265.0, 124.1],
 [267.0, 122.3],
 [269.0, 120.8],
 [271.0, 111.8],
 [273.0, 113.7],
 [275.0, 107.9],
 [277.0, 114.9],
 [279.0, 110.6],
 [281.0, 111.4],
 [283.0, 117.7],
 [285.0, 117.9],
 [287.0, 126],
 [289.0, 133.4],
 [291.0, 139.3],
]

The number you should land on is 151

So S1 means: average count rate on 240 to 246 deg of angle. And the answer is 150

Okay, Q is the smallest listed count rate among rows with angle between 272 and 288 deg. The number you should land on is 107.9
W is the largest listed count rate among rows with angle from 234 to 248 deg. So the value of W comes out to 154.7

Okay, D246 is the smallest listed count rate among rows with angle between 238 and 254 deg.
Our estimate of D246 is 145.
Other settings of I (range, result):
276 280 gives 113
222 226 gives 145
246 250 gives 149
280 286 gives 116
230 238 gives 147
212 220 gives 147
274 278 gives 111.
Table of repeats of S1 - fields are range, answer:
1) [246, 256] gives 146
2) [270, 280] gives 112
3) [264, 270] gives 122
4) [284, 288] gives 122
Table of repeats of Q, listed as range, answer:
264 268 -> 122.3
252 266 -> 124.1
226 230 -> 147.3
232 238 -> 146.1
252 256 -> 140.2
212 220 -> 140.7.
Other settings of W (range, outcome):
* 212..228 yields 154.4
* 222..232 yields 149.8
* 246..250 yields 151.5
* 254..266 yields 140.2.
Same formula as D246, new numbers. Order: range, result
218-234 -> 139.8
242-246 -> 145.8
